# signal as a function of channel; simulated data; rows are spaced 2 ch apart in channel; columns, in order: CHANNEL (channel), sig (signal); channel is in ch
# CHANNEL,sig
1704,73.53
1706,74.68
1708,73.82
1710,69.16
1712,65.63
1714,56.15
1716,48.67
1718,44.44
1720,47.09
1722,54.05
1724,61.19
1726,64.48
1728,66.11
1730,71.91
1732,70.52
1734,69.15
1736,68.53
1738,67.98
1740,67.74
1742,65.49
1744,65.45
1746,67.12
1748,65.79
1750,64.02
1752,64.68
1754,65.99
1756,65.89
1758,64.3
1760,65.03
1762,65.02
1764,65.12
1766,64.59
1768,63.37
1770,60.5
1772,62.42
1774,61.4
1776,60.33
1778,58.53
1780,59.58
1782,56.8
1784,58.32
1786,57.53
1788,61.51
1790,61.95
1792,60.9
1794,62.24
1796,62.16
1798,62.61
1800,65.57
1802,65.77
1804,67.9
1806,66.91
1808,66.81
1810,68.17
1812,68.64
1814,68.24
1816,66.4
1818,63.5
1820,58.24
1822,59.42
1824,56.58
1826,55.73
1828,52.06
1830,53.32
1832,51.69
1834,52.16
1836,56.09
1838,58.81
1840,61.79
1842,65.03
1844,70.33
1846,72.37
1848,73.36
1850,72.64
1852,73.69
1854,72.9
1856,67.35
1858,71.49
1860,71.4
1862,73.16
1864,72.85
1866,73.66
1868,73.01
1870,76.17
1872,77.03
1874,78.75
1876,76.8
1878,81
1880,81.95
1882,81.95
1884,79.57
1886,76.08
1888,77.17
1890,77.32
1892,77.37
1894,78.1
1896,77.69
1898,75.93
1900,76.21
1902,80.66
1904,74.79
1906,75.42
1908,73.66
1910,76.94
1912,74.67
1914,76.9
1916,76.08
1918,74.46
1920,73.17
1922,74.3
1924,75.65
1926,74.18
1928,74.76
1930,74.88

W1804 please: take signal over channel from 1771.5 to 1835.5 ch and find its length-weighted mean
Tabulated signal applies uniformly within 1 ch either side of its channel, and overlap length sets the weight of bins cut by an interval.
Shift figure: 61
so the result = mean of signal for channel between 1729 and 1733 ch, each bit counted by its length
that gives 71.2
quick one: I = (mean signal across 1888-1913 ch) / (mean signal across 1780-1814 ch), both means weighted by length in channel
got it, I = 1.21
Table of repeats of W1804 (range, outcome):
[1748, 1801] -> 62.4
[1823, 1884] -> 68.7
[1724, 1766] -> 66.3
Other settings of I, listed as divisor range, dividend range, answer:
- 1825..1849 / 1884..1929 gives 1.26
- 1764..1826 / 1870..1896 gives 1.26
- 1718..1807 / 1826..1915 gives 1.14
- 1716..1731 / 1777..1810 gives 1.08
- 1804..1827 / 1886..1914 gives 1.20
